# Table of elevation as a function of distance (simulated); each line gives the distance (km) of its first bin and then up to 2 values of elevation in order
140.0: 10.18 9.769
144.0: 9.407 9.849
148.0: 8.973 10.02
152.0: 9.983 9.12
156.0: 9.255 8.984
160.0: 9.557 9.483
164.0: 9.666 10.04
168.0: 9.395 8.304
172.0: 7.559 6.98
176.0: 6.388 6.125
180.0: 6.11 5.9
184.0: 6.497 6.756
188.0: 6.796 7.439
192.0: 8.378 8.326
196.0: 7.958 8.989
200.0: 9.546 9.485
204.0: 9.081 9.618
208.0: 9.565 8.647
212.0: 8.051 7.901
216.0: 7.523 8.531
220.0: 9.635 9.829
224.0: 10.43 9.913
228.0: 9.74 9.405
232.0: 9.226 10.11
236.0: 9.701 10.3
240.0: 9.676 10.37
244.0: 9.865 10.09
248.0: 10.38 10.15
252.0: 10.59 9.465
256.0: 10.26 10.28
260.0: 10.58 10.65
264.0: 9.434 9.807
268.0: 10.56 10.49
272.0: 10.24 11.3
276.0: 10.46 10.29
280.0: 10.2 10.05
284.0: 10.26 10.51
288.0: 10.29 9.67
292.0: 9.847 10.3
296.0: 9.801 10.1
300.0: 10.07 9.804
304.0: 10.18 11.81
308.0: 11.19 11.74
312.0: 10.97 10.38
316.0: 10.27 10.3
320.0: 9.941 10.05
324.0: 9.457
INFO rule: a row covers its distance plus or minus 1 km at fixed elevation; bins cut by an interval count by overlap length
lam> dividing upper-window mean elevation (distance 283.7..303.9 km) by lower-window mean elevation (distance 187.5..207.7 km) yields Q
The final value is 1.16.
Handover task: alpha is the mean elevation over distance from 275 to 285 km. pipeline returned 10.3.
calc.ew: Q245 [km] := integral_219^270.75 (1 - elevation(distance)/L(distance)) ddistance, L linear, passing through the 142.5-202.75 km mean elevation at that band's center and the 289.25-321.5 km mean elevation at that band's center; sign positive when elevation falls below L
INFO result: -3.0 km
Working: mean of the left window 8.38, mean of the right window 10.4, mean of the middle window 10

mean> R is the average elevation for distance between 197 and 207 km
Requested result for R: 9.34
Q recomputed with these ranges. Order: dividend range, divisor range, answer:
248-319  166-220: 1.30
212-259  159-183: 1.22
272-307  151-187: 1.27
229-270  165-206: 1.28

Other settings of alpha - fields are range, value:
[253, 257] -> 9.86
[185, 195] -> 7.54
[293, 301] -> 10.1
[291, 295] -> 10.1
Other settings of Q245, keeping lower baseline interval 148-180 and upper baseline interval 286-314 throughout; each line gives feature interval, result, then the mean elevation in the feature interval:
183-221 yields 3.3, 8.35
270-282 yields -0.4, 10.5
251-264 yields -0.5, 10.2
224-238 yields -0.4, 9.78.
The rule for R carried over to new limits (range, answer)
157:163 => 9.34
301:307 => 10.6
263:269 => 9.93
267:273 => 10.4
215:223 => 8.88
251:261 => 10.2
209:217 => 8.03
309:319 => 10.7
